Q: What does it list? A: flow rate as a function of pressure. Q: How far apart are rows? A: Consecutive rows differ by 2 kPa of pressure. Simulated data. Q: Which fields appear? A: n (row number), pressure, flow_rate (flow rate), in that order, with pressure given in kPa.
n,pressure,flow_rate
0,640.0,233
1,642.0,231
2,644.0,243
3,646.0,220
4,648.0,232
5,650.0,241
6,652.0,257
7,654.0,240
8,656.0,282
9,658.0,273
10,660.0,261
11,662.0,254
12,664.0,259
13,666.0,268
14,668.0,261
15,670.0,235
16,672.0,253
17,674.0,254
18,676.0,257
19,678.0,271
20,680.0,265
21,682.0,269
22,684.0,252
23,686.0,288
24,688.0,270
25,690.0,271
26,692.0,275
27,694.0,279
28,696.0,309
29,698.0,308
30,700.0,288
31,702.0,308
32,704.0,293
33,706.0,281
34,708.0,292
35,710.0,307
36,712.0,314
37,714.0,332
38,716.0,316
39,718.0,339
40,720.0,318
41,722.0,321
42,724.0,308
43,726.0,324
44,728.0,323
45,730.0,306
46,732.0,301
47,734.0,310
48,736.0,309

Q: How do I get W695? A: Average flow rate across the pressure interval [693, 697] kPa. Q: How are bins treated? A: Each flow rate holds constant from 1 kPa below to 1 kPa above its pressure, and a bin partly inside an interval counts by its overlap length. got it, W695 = 294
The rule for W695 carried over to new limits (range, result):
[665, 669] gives 264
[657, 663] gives 263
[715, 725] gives 320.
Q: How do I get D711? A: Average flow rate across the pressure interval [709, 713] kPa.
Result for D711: 310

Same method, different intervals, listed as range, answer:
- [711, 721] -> 324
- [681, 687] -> 270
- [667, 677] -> 252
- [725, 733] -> 314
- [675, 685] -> 263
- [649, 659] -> 259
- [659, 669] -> 261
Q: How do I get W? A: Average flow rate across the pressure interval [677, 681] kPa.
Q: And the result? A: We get 268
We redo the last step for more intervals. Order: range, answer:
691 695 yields 277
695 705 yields 301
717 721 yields 328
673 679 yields 261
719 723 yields 320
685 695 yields 277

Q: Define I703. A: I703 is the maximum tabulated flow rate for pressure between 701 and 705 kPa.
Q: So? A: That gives 308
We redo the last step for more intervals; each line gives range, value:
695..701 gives 309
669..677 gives 257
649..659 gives 282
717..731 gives 339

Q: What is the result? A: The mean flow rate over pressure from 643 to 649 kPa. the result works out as 232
